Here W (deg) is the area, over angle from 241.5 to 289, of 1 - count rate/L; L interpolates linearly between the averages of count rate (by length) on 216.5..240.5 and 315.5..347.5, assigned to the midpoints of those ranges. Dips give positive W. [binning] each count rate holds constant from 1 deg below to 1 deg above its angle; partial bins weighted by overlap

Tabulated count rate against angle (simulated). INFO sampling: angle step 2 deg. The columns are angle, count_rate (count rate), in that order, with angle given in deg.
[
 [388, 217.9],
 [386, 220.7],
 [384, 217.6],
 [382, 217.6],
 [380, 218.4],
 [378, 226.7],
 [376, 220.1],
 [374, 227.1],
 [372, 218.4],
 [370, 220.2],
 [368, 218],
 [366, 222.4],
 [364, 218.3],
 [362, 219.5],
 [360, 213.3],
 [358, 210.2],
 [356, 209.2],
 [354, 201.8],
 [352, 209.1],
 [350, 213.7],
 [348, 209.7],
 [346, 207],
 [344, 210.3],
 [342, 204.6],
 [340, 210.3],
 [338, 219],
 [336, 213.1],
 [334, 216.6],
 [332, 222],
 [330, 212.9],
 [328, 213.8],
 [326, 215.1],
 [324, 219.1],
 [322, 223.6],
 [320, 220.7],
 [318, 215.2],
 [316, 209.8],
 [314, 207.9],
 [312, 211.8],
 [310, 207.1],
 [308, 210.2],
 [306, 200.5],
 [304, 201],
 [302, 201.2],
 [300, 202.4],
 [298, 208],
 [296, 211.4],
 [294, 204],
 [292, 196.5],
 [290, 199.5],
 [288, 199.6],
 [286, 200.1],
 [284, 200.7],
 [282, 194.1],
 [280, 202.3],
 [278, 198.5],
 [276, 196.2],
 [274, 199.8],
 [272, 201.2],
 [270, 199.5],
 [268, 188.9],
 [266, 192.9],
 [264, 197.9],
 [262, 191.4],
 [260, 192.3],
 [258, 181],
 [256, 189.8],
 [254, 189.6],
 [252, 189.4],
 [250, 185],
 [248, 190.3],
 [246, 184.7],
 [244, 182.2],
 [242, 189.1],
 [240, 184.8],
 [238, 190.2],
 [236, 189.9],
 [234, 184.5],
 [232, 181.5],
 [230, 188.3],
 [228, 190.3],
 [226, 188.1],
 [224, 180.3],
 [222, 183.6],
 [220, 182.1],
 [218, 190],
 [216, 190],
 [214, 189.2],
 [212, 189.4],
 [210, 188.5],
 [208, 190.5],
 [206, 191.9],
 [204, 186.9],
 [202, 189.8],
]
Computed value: 0.8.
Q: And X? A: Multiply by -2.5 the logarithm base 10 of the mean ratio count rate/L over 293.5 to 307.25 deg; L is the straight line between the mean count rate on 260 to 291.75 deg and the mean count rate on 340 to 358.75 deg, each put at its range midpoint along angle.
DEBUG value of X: -0.02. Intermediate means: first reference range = 197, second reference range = 208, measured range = 204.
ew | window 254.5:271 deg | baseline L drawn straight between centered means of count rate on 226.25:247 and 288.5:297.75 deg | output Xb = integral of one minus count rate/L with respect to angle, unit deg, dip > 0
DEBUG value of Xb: 0.2 deg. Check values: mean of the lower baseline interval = 187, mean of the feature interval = 192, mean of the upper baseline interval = 203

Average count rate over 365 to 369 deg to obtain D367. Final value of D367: 220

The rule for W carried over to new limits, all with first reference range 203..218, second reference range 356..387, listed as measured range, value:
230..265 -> 1.5 deg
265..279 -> 0.3 deg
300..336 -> -0.5 deg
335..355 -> 0.4 deg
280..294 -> 0.3 deg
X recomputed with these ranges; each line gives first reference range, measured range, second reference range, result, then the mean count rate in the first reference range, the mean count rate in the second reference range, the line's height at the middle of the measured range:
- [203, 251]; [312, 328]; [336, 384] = -0.046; 187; 215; 207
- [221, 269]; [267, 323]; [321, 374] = -0.017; 188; 215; 201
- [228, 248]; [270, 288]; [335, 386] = -0.017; 187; 215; 196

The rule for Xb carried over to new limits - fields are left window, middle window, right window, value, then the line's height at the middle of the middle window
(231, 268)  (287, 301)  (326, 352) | -0.2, 200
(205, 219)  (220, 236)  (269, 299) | 0.6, 192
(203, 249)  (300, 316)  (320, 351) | 0.1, 207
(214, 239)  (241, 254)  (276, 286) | 0.3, 191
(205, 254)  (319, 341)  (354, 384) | -0.8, 209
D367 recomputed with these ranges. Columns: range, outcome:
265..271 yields 194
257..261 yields 187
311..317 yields 210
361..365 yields 219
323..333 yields 217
